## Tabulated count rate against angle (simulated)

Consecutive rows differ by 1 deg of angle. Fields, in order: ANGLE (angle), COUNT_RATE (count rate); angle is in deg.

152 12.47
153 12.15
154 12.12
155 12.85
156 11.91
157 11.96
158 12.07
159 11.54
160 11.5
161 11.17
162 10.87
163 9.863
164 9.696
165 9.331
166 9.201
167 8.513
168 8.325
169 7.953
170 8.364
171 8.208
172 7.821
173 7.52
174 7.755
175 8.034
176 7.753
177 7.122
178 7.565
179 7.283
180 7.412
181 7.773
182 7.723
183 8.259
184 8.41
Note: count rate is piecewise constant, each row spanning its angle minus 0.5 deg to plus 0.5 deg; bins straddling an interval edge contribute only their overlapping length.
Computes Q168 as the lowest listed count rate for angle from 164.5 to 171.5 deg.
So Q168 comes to 7.953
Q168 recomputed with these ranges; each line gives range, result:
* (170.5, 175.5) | 7.52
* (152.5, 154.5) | 12.12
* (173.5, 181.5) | 7.122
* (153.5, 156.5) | 11.91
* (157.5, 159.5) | 11.54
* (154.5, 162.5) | 10.87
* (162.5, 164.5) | 9.696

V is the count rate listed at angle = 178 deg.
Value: 7.565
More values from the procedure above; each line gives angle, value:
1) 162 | 10.87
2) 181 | 7.773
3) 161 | 11.17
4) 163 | 9.863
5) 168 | 8.325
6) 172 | 7.821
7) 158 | 12.07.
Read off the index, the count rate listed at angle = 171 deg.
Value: 8.208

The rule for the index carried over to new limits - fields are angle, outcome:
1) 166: 9.201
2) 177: 7.122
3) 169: 7.953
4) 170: 8.364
